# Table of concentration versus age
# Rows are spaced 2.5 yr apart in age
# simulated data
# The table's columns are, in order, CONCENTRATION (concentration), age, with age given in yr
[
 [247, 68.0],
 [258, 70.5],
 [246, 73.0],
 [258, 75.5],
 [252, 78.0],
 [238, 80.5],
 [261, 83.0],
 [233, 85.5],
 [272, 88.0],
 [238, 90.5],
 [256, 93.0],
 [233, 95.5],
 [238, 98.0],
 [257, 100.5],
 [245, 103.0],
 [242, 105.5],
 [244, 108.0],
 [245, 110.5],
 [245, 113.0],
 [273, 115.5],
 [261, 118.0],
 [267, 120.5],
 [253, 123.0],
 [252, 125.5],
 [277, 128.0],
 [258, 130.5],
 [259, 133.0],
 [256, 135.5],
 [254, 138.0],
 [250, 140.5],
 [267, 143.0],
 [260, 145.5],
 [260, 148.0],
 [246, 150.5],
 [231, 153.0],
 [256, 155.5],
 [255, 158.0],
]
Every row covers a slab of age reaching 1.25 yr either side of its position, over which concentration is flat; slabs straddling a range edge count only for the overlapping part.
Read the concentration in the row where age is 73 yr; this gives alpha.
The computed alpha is 246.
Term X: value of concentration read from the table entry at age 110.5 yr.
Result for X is 245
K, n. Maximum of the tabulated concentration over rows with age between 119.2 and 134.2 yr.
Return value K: 277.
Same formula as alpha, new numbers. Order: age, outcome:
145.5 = 260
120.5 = 267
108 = 244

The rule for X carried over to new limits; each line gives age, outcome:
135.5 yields 256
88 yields 272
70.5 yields 258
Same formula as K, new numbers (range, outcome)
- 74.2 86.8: 261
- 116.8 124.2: 267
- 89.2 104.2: 257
